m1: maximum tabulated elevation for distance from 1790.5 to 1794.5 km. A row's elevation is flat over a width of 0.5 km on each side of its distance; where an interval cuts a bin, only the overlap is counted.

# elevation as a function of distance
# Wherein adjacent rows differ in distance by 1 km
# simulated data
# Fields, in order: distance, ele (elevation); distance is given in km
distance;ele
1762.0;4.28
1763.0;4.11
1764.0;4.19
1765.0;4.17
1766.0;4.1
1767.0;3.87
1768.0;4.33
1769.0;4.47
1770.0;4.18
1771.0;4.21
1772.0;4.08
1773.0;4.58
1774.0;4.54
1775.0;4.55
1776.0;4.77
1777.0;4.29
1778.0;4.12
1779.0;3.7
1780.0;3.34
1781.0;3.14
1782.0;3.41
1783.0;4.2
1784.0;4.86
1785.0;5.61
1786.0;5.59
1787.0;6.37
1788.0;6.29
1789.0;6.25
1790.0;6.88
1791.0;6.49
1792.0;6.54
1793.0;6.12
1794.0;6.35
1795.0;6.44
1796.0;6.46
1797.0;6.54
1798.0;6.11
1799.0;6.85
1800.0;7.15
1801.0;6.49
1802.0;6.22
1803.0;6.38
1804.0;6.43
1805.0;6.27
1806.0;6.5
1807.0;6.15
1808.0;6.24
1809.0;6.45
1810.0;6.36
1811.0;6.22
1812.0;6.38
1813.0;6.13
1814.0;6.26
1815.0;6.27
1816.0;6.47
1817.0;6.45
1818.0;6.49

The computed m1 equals 6.54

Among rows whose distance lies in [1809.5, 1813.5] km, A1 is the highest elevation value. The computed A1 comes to 6.38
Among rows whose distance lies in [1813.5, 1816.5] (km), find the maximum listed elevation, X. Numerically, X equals 6.47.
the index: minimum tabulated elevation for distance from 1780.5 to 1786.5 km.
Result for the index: 3.14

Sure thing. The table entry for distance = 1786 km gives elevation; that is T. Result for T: 5.59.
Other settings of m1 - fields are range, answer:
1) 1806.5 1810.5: 6.45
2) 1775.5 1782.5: 4.77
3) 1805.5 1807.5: 6.5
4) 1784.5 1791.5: 6.88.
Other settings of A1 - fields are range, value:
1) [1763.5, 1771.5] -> 4.47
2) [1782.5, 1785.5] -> 5.61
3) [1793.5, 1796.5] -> 6.46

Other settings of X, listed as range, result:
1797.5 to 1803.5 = 7.15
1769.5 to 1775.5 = 4.58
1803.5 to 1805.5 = 6.43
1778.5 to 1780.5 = 3.7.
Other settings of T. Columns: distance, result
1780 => 3.34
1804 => 6.43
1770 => 4.18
